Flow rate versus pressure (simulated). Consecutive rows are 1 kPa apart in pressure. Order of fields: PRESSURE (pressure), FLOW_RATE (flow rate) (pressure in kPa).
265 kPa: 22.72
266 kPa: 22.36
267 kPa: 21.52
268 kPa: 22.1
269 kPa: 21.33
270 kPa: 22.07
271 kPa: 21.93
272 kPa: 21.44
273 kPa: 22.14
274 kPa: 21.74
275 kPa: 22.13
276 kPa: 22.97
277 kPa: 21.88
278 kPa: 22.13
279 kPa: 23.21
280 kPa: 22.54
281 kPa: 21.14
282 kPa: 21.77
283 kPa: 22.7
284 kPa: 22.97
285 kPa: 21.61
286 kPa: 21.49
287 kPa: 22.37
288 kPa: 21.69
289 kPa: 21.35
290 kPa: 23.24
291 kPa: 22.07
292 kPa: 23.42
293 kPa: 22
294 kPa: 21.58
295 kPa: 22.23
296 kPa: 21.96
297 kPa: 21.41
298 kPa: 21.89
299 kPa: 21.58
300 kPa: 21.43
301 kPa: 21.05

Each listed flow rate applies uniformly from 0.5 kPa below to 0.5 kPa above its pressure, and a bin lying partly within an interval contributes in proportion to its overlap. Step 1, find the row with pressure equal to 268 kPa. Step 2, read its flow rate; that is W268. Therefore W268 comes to 22.1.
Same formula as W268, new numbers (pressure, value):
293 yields 22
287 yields 22.37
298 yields 21.89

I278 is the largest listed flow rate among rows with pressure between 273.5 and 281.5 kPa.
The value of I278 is 23.21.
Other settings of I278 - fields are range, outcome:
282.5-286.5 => 22.97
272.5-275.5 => 22.14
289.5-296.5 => 23.42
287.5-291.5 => 23.24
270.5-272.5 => 21.93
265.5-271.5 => 22.36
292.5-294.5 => 22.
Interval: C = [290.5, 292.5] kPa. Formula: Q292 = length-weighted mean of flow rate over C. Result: 22.7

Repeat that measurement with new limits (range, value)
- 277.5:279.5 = 22.7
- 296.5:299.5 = 21.6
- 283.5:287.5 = 22.1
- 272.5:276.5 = 22.2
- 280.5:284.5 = 22.1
